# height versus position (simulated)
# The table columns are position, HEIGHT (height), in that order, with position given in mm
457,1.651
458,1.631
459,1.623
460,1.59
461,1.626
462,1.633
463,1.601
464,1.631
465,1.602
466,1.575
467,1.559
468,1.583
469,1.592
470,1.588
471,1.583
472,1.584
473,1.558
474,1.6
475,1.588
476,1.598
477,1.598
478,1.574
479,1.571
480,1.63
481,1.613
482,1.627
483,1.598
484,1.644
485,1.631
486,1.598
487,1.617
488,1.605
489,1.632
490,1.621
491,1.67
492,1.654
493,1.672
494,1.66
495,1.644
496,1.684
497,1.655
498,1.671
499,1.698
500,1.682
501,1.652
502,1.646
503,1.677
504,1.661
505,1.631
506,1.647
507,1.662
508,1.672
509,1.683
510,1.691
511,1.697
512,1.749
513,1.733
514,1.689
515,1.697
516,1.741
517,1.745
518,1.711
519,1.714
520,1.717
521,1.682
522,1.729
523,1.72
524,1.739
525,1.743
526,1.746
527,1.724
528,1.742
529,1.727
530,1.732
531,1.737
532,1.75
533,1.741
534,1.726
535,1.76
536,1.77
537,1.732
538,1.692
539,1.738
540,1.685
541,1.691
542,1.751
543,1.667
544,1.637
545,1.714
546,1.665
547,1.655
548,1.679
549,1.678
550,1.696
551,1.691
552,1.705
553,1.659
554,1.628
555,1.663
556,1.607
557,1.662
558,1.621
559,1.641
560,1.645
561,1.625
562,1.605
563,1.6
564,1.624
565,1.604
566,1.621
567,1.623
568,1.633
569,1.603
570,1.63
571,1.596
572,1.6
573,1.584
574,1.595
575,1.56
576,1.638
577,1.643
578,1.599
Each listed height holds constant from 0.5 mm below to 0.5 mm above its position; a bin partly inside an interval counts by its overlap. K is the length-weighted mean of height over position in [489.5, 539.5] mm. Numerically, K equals 1.7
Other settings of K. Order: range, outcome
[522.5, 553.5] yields 1.71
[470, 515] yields 1.64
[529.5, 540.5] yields 1.73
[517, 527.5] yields 1.72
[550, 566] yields 1.64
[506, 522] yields 1.7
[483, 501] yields 1.65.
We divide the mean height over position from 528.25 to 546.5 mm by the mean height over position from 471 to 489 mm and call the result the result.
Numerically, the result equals 1.1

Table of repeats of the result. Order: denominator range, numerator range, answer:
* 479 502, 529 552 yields 1.04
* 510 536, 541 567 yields 0.96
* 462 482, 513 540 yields 1.08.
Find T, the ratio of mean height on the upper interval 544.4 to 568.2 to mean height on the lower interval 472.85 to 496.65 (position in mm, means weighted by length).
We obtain 1.02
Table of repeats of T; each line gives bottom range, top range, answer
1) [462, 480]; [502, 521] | 1.07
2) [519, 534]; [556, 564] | 0.94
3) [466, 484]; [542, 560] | 1.05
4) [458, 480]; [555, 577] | 1.01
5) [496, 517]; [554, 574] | 0.96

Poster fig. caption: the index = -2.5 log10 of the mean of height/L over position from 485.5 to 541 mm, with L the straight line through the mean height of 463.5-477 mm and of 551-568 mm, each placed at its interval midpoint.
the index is -0.05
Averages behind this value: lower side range 1.59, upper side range 1.63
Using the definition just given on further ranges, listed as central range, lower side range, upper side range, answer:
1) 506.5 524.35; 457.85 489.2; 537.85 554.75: -0.04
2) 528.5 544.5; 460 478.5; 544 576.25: -0.06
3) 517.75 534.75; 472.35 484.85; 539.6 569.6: -0.06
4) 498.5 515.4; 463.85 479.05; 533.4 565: -0.04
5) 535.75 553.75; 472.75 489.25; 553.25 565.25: -0.05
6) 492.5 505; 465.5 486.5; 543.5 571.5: -0.04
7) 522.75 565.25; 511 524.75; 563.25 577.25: -0.02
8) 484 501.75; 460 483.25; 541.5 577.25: -0.03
